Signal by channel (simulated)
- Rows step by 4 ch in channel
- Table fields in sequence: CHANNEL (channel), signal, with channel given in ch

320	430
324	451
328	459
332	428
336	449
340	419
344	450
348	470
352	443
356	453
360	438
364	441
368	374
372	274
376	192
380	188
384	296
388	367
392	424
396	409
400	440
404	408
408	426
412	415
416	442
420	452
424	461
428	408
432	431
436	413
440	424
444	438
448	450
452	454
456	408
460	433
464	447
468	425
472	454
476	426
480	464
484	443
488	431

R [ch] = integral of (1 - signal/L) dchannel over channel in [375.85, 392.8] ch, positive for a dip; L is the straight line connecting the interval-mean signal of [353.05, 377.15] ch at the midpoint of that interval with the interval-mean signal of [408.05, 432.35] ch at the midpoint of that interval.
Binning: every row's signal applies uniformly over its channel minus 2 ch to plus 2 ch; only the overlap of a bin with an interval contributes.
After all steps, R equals 4.3 ch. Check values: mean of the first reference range 371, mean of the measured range 295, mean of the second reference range 434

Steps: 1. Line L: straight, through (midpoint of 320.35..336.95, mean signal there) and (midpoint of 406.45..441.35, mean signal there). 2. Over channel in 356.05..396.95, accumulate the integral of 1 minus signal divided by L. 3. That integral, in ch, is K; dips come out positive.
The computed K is 8.8 ch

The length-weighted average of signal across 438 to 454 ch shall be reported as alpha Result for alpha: 442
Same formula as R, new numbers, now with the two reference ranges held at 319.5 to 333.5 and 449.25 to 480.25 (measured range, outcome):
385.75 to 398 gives 1.20 ch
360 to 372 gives 1.40 ch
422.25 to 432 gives 0.14 ch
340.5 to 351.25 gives -0.23 ch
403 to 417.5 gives 0.56 ch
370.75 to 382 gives 5.79 ch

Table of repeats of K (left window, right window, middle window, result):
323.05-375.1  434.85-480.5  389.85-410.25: 0.35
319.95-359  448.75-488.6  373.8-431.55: 7.94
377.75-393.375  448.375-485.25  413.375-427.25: -2.99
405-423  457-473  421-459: 0.26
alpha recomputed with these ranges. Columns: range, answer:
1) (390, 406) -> 420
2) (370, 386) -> 238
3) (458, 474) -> 440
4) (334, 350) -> 447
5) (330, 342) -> 432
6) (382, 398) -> 374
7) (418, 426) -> 456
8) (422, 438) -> 428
